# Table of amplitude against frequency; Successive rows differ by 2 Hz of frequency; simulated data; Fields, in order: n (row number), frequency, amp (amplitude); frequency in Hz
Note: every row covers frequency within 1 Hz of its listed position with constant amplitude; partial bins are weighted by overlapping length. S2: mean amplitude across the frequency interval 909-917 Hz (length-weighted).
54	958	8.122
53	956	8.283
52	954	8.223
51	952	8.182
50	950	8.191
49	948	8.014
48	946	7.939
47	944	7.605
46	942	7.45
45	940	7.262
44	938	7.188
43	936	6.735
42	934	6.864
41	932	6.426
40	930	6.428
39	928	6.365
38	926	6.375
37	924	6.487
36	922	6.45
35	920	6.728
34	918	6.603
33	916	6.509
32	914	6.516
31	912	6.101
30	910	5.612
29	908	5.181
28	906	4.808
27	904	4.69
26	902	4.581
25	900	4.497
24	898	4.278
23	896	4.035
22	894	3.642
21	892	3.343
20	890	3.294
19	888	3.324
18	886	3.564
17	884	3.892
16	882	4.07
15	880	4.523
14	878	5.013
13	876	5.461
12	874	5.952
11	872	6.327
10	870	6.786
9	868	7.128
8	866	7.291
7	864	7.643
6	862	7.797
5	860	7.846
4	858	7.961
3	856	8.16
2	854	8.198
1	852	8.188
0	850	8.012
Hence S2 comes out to 6.18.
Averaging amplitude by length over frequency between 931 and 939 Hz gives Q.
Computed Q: 6.8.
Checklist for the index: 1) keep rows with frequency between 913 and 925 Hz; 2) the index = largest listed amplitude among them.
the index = 6.728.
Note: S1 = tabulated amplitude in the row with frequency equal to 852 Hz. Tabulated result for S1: 8.188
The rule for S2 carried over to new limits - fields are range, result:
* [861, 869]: 7.46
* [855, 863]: 7.94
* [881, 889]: 3.71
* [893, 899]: 3.98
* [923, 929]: 6.41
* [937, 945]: 7.38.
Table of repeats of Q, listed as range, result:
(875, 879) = 5.24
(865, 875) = 6.7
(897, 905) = 4.51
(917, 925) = 6.57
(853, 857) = 8.18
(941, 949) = 7.75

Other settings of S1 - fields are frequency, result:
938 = 7.188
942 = 7.45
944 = 7.605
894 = 3.642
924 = 6.487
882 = 4.07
